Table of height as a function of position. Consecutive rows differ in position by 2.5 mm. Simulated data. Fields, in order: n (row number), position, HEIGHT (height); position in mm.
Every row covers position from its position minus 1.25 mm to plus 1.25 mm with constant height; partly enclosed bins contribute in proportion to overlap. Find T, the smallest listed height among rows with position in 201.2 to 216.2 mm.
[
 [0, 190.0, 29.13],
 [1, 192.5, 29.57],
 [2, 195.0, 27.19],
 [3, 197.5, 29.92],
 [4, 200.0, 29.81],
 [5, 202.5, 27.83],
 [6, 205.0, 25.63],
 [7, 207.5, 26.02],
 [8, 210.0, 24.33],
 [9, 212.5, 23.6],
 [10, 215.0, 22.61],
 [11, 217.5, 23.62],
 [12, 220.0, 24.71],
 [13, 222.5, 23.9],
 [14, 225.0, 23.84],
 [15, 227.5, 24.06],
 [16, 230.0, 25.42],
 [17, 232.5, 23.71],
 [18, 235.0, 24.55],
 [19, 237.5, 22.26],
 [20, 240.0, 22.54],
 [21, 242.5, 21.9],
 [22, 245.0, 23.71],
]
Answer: 22.61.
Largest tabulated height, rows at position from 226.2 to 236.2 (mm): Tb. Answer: 25.42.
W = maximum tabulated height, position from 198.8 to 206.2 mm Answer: 29.81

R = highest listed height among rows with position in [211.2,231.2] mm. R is 25.42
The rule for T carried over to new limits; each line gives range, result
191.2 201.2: 27.19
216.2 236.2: 23.62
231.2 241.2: 22.26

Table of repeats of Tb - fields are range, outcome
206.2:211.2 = 26.02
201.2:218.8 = 27.83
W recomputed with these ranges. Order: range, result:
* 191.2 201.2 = 29.92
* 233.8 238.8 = 24.55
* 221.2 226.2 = 23.9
